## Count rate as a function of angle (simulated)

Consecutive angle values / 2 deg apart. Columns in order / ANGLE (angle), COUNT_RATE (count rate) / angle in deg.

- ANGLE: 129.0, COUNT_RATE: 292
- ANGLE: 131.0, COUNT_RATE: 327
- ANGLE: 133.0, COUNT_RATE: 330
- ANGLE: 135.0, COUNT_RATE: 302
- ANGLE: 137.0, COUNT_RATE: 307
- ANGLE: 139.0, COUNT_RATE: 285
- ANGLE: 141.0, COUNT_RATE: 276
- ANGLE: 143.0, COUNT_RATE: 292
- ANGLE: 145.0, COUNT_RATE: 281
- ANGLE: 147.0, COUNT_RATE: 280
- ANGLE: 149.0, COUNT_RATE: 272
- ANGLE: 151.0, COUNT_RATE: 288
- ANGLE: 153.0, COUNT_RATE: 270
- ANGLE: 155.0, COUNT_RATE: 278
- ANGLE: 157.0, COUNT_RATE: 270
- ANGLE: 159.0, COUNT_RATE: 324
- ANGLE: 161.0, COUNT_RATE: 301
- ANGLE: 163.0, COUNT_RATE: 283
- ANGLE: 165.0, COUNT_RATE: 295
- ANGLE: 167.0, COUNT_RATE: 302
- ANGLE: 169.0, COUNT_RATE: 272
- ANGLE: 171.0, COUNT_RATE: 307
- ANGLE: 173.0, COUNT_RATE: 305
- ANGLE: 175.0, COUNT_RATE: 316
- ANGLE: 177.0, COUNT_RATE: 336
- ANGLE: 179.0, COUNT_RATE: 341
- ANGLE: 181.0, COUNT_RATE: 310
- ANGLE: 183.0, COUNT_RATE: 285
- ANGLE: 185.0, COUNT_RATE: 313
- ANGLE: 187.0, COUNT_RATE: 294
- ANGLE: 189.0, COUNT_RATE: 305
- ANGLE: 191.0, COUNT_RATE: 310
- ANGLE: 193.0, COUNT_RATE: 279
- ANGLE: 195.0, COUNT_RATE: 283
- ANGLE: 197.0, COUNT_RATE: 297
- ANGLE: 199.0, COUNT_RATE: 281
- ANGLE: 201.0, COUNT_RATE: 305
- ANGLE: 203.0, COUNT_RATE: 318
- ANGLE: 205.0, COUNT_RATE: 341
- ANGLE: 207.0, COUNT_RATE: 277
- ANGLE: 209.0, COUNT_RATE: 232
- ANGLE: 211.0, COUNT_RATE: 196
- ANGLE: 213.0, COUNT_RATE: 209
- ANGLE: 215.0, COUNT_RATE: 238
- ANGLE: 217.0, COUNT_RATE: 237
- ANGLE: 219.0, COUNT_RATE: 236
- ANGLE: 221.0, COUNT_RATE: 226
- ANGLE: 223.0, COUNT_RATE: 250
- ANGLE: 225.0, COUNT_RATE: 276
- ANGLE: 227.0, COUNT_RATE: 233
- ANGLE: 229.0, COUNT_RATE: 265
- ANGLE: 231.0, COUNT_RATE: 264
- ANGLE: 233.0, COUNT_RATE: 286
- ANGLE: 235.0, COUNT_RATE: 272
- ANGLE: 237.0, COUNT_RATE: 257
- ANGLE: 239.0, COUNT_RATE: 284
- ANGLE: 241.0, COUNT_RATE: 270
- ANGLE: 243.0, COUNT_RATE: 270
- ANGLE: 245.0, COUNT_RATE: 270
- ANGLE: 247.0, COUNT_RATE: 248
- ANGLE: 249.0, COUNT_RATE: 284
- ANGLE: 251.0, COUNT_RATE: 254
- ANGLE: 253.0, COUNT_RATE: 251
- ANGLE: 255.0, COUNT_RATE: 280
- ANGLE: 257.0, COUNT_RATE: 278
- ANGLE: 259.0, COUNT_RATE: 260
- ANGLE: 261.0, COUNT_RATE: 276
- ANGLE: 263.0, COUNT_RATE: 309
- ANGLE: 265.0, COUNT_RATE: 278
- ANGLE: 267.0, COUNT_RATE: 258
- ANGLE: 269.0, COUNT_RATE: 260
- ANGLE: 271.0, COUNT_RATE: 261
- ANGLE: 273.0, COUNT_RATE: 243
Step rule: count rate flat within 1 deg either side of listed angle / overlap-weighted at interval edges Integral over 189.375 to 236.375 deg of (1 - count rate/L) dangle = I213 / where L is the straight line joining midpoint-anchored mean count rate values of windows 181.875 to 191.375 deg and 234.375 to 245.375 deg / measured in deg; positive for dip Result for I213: 3.3 deg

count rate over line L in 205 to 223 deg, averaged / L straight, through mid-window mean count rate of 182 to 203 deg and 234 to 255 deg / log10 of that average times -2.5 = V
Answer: 0.19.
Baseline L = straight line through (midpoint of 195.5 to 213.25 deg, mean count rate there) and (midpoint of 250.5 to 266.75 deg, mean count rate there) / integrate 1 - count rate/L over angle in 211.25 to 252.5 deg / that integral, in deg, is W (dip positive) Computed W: 2.88 deg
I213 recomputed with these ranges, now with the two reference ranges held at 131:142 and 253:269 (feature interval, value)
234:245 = 0.3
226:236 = 0.6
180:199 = -0.4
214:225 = 1.7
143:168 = 0.9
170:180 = -0.9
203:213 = 0.9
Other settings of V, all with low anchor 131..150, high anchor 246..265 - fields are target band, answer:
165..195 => -0.07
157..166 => -0.03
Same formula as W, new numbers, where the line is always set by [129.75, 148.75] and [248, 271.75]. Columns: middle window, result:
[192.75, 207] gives -0.8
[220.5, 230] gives 0.9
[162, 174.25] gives -0.2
